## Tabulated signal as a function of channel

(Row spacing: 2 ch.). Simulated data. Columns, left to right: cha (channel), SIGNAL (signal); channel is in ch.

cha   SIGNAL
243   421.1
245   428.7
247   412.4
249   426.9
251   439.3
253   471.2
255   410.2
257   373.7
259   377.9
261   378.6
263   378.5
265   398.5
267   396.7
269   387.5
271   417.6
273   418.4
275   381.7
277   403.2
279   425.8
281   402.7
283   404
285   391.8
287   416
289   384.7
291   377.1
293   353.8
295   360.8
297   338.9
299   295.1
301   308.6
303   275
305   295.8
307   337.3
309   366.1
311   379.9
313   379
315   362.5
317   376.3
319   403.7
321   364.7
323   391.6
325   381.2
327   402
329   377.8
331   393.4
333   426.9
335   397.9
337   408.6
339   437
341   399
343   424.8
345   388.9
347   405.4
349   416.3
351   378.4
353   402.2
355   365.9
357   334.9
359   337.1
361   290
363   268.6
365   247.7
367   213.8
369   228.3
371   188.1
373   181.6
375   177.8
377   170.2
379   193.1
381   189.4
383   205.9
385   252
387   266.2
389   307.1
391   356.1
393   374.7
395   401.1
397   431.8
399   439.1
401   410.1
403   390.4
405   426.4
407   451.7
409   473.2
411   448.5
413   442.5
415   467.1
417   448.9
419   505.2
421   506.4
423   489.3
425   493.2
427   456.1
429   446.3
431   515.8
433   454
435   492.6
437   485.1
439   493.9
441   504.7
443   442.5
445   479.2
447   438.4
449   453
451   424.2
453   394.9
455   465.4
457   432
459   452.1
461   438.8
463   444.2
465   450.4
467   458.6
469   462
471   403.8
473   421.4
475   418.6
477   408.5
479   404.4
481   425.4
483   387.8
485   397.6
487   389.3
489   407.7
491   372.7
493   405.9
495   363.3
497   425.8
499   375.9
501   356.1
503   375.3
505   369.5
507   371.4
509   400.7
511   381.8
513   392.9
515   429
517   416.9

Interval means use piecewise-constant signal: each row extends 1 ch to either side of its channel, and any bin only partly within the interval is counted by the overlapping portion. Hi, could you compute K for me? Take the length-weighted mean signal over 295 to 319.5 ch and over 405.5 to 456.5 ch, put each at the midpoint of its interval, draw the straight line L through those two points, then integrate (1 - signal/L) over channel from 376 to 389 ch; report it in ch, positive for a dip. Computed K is 6.2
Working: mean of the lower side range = 343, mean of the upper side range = 466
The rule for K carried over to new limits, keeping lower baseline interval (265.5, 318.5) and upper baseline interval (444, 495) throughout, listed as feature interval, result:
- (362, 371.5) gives 3.9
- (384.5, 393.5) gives 2.0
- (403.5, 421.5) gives -2.3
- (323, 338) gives -0.6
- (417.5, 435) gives -3.0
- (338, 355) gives -0.7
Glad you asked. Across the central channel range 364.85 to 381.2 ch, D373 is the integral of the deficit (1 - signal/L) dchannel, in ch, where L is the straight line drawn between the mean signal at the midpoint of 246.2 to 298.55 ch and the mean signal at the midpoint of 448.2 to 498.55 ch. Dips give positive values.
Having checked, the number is 8.5 ch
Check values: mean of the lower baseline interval 396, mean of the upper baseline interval 420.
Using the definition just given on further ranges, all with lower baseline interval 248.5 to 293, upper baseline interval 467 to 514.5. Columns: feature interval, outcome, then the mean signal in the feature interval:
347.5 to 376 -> 7.8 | 290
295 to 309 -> 3.0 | 316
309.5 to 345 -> 0.6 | 394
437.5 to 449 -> -2.1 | 471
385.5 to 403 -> 1.3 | 371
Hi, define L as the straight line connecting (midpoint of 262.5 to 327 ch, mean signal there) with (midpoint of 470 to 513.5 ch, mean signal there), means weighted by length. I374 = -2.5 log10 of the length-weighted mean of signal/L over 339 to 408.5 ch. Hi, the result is 0.179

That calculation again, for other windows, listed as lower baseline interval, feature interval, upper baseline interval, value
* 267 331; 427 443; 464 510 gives -0.21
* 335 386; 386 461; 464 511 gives -0.25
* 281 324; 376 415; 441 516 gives 0.11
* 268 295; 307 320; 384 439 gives 0.08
